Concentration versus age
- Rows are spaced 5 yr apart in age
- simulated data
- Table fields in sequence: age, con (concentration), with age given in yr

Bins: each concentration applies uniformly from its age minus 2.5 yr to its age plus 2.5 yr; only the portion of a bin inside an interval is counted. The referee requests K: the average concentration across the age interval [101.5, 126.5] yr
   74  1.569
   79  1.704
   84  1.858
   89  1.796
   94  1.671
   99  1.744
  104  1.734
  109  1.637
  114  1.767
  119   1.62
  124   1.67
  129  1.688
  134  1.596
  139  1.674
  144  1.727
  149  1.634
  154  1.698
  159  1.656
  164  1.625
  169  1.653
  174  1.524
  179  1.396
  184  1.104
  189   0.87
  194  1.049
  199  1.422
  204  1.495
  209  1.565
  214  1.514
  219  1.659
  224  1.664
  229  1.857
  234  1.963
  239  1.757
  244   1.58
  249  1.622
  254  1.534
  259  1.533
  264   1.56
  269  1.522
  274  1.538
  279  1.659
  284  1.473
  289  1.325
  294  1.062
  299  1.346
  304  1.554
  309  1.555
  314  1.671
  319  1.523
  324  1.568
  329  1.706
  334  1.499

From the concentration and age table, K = 1.69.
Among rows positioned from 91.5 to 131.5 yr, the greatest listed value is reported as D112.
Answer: 1.767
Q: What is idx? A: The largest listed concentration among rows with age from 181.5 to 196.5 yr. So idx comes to 1.104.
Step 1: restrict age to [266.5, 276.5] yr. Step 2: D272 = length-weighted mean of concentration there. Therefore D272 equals 1.53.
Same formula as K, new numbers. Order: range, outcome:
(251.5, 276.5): 1.54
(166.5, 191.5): 1.31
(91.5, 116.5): 1.71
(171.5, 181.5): 1.46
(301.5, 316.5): 1.59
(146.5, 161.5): 1.66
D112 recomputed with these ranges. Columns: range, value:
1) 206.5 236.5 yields 1.963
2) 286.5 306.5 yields 1.554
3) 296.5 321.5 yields 1.671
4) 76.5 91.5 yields 1.858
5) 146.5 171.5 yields 1.698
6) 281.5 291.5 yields 1.473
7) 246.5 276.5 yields 1.622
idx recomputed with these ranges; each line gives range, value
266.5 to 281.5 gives 1.659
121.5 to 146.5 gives 1.727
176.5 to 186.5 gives 1.396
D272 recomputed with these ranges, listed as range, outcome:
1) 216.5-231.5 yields 1.73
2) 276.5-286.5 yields 1.57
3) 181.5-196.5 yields 1.01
